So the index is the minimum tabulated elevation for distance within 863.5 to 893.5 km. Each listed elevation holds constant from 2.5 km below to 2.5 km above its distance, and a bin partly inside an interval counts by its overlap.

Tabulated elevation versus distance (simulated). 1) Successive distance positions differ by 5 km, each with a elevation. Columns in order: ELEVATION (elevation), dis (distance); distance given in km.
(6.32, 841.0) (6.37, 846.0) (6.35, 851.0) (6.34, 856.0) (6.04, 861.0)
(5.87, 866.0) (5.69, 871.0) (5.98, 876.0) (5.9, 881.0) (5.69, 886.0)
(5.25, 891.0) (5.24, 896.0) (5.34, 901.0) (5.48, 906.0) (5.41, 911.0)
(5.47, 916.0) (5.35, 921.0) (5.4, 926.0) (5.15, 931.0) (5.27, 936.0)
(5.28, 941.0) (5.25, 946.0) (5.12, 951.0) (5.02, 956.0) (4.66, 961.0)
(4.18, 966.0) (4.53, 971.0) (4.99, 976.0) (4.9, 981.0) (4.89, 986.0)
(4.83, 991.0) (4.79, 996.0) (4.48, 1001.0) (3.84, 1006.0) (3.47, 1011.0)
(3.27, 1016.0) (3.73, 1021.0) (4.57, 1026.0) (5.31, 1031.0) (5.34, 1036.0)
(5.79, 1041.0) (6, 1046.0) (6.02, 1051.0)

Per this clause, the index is 5.25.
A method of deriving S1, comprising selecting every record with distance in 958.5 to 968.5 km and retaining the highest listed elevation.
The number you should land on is 4.66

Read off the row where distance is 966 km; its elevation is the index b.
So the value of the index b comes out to 4.18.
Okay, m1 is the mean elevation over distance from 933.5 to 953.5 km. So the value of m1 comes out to 5.23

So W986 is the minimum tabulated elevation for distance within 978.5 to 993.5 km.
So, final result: 4.83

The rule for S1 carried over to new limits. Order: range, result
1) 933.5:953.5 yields 5.28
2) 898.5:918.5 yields 5.48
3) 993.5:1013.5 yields 4.79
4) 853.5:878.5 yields 6.34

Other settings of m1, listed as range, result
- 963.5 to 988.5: 4.7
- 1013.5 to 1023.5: 3.5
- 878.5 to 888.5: 5.79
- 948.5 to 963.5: 4.93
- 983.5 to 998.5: 4.84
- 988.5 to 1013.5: 4.28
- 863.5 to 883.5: 5.86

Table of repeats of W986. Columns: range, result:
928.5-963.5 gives 4.66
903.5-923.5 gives 5.35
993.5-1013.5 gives 3.47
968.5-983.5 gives 4.53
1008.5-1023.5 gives 3.27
